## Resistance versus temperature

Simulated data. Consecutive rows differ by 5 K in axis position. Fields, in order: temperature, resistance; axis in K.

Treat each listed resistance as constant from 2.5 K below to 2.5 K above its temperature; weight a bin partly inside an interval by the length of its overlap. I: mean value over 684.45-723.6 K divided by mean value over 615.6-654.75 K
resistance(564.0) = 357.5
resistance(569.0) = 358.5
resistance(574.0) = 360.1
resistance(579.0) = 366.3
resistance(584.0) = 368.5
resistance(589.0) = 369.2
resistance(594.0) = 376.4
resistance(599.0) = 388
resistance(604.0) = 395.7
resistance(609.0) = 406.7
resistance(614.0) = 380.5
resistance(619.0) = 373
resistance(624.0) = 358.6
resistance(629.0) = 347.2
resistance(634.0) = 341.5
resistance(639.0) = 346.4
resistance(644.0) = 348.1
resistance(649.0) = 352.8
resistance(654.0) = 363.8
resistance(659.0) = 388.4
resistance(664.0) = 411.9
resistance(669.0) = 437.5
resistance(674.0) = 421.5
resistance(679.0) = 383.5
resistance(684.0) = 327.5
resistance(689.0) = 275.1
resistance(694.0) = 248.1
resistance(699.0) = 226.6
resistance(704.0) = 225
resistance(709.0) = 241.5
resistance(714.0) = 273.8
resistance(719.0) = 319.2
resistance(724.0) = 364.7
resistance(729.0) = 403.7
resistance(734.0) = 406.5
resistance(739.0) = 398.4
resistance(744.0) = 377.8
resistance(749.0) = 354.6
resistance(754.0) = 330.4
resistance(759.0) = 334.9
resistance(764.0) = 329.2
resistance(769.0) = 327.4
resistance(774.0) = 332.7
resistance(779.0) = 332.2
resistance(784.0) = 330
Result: 0.76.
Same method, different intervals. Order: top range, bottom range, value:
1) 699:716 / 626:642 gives 0.70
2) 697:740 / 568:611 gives 0.84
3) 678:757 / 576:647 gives 0.87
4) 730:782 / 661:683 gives 0.87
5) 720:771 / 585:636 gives 0.97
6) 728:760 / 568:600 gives 1.01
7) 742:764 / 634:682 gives 0.91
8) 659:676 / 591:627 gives 1.10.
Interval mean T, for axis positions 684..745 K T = 312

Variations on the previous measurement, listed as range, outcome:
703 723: 275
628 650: 347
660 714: 320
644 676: 392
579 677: 377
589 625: 383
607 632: 372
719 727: 353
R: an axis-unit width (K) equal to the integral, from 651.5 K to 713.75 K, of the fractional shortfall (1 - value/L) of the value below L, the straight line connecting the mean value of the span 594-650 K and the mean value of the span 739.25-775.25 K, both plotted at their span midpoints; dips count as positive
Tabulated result 5.4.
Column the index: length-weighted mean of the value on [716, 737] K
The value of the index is 372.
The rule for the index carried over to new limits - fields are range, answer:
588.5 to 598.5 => 377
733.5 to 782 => 350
